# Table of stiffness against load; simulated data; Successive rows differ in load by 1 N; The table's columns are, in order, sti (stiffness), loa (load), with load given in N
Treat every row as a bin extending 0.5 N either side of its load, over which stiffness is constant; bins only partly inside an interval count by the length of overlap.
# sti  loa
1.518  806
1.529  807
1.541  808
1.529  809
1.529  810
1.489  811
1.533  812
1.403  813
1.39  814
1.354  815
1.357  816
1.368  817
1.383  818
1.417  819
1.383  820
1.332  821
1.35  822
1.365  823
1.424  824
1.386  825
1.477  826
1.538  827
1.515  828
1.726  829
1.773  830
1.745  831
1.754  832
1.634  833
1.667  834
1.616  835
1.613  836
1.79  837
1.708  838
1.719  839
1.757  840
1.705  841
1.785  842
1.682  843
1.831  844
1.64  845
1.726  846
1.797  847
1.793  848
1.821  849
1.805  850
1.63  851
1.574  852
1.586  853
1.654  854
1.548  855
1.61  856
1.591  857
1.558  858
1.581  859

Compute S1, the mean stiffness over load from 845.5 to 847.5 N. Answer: 1.76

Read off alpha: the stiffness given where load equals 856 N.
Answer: 1.61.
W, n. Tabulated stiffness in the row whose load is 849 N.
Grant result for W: 1.821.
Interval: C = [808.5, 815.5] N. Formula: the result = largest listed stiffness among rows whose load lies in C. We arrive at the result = 1.533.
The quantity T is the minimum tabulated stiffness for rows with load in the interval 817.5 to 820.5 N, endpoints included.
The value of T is 1.383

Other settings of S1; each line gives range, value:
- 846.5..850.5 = 1.8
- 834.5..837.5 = 1.67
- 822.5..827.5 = 1.44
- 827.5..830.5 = 1.67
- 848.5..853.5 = 1.68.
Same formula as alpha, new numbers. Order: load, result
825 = 1.386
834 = 1.667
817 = 1.368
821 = 1.332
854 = 1.654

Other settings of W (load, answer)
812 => 1.533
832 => 1.754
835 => 1.616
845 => 1.64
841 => 1.705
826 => 1.477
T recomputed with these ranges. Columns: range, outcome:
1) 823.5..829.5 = 1.386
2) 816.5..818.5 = 1.368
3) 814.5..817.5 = 1.354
